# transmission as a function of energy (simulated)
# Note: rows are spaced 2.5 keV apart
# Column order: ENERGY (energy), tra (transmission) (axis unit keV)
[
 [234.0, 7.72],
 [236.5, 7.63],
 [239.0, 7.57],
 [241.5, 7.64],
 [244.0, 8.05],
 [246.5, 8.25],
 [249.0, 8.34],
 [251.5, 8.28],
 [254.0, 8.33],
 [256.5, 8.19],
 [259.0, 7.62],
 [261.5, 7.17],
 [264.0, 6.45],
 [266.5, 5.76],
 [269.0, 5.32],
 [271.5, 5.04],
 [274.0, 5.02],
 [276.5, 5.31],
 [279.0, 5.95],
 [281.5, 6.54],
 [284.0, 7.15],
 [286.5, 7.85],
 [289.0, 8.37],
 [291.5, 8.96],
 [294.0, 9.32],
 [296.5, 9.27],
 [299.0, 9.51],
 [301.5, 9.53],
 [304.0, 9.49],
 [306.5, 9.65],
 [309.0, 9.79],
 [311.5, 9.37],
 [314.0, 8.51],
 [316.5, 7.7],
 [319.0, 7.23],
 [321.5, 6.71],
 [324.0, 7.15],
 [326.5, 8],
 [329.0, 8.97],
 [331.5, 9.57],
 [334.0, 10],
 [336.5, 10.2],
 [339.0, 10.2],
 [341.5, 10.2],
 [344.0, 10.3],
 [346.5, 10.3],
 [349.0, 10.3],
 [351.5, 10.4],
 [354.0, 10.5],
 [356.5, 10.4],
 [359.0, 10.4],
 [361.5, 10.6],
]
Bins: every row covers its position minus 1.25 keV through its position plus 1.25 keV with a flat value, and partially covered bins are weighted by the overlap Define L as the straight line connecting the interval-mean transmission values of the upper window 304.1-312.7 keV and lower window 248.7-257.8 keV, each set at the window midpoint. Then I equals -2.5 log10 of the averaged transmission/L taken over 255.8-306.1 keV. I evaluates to 0.21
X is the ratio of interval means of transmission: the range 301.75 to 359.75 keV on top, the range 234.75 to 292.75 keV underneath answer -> 1.3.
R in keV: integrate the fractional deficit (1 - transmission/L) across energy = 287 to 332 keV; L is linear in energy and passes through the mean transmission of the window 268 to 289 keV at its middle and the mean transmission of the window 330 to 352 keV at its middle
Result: -3.8 keV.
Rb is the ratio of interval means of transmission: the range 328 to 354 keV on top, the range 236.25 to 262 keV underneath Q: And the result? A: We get 1.27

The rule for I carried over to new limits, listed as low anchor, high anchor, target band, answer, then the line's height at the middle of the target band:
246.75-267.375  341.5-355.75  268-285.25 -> 0.381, 8.18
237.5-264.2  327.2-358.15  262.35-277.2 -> 0.441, 8.32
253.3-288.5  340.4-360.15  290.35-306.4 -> -0.189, 7.87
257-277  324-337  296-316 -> -0.180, 7.92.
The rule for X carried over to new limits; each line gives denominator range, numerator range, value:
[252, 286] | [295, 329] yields 1.32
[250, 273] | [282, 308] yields 1.28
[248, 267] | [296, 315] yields 1.24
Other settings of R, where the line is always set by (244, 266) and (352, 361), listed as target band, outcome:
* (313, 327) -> 2.9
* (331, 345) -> -0.2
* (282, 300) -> 0.4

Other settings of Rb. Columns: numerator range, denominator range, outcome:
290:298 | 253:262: 1.17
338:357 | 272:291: 1.56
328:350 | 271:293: 1.48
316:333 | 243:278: 1.15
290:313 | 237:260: 1.17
